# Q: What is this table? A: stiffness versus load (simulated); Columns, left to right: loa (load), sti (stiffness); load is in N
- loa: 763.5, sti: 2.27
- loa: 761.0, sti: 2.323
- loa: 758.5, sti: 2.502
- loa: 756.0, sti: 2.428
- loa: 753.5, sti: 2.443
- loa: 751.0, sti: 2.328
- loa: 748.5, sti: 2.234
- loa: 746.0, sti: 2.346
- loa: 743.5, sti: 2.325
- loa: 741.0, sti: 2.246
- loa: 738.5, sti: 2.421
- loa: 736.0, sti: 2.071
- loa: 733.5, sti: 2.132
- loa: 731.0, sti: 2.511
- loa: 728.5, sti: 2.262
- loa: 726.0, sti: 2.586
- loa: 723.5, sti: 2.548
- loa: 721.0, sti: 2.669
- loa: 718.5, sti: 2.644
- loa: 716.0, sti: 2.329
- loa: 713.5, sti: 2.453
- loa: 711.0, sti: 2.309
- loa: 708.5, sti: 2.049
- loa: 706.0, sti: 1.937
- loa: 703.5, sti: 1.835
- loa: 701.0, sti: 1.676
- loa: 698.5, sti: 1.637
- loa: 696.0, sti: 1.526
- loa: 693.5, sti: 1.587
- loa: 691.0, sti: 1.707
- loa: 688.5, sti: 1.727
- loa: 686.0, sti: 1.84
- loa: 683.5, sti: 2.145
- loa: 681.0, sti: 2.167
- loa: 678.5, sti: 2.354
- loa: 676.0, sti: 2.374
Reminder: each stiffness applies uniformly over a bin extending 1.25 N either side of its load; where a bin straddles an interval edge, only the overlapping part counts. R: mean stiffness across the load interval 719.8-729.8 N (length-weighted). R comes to 2.52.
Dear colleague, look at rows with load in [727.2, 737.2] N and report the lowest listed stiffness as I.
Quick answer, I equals 2.071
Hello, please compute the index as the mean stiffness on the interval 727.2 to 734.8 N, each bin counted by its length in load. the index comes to 2.3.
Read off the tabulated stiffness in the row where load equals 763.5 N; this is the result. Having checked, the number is 2.27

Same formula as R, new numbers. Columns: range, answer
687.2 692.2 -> 1.72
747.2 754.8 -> 2.34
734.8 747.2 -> 2.28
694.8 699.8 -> 1.58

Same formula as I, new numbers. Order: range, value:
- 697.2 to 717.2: 1.637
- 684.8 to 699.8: 1.526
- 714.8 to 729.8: 2.262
